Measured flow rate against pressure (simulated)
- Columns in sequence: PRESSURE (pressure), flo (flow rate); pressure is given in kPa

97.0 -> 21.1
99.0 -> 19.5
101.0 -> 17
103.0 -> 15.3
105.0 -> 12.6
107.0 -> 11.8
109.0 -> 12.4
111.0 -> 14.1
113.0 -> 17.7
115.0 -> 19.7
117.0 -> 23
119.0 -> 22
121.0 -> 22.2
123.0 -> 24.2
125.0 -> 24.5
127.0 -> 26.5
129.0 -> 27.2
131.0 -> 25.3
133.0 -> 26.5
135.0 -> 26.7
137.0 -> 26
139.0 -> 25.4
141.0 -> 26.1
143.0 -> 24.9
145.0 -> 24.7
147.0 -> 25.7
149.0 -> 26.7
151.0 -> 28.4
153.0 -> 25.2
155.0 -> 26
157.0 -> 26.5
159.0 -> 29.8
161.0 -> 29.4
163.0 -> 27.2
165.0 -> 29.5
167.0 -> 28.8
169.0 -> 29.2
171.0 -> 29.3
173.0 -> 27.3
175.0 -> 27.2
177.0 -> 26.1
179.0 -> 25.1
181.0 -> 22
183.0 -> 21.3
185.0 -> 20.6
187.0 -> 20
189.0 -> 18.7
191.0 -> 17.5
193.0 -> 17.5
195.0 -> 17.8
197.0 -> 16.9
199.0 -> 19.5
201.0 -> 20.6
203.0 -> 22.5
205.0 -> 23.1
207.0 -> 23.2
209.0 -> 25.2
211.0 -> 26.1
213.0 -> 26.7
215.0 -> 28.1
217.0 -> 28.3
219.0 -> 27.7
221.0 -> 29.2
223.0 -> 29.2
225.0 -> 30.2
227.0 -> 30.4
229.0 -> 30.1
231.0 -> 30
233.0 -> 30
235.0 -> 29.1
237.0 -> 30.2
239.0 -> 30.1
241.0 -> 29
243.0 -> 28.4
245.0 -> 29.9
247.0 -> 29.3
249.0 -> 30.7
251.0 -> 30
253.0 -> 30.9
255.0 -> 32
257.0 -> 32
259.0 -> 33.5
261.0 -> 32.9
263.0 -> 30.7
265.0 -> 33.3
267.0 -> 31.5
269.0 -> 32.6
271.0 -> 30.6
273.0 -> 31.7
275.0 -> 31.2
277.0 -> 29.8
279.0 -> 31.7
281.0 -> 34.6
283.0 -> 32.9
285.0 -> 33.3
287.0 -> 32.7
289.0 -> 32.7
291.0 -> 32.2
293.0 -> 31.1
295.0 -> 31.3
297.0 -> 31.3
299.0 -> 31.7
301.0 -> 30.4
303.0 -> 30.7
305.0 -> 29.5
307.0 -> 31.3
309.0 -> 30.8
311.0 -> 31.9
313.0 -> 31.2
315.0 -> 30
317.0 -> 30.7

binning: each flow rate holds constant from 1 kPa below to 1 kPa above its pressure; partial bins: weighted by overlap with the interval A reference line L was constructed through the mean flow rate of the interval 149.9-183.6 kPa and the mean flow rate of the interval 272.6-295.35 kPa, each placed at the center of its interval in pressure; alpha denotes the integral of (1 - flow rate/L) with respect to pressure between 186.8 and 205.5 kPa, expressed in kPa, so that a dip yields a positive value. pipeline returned 6.0 kPa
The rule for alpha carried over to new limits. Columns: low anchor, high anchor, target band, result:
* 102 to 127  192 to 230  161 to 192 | -3.1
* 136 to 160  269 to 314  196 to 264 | 3.0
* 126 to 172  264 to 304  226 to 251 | 0.4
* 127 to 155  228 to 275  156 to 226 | 8.4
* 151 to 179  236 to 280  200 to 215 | 2.6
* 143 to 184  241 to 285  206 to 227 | 1.2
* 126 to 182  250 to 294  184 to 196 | 4.1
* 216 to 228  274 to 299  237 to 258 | 0.1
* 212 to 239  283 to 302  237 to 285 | -1.0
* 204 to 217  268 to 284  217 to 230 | -1.2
